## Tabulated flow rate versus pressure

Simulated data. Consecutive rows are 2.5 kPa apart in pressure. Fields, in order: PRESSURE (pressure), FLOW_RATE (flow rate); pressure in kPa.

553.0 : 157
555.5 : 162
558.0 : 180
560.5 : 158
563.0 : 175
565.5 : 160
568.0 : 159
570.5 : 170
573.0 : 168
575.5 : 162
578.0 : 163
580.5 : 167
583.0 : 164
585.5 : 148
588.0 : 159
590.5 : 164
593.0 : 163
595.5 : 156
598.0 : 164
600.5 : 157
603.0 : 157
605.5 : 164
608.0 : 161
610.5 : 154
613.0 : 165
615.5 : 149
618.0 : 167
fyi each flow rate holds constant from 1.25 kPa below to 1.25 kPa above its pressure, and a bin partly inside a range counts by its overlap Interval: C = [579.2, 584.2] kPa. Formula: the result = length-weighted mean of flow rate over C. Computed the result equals 165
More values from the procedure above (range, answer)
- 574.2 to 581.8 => 164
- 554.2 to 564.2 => 169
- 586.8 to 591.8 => 162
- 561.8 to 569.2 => 165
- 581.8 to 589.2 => 157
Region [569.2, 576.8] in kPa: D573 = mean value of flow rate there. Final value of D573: 167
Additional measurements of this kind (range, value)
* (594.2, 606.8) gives 160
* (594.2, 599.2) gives 160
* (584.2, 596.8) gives 158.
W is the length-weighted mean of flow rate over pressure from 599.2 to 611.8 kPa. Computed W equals 159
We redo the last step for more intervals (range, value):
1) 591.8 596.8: 160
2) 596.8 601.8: 160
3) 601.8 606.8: 161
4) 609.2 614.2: 159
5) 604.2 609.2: 162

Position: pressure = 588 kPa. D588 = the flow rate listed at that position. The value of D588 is 159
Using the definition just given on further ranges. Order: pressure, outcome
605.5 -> 164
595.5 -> 156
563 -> 175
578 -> 163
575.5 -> 162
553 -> 157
